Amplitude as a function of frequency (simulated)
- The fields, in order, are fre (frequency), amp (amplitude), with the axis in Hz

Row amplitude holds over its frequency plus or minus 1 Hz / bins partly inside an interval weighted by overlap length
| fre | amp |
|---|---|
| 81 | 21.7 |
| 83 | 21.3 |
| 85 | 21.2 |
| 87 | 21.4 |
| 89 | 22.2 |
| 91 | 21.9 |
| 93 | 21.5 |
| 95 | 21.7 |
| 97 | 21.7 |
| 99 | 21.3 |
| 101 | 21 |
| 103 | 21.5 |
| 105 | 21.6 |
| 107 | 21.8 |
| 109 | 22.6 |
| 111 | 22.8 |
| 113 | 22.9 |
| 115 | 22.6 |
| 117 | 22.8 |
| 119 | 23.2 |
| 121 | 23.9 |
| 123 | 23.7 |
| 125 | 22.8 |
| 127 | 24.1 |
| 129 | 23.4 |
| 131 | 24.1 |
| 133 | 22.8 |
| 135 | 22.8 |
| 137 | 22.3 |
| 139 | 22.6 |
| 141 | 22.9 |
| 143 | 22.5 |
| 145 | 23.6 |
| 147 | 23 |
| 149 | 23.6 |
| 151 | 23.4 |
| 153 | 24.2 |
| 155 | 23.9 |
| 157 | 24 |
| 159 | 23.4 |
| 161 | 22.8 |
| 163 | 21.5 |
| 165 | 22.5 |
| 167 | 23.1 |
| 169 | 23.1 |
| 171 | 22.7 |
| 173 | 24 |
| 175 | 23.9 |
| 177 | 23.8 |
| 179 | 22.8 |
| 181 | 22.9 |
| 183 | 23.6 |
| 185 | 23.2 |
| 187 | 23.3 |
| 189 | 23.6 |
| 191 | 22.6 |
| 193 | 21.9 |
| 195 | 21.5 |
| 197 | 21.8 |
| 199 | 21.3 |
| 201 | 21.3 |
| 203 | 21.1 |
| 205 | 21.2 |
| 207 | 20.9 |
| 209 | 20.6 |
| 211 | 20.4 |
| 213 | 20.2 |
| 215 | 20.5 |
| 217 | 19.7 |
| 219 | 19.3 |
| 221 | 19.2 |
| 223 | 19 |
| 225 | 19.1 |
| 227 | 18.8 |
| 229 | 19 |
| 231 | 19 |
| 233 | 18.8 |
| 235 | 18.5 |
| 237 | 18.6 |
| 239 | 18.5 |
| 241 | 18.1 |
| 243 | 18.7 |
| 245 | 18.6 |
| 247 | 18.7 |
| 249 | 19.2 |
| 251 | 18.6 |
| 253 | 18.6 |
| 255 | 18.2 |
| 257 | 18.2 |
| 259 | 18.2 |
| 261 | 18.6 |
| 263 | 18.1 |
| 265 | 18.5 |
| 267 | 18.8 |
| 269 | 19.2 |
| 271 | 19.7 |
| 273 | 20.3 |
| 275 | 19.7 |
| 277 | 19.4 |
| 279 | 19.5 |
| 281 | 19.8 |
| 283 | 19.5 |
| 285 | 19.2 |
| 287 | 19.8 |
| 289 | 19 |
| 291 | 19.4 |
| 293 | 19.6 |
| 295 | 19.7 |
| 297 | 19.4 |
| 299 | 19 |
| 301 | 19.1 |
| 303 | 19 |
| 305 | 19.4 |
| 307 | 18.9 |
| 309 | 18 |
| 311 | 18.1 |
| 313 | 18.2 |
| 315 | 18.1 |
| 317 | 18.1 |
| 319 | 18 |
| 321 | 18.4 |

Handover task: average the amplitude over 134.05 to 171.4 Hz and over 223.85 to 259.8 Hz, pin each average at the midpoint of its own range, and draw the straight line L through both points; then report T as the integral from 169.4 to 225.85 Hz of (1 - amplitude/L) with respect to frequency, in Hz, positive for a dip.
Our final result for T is -2.1 Hz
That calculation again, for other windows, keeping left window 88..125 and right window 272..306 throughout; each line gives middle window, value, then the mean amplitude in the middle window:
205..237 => 1.49 Hz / 19.6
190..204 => -0.51 Hz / 21.6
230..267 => 2.83 Hz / 18.5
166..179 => -1.30 Hz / 23.4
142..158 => -1.42 Hz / 23.5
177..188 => -1.10 Hz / 23.2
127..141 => -0.78 Hz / 23.1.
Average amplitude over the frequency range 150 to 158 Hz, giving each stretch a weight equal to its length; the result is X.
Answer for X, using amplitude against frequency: 23.9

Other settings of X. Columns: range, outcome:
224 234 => 18.9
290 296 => 19.6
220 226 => 19.1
